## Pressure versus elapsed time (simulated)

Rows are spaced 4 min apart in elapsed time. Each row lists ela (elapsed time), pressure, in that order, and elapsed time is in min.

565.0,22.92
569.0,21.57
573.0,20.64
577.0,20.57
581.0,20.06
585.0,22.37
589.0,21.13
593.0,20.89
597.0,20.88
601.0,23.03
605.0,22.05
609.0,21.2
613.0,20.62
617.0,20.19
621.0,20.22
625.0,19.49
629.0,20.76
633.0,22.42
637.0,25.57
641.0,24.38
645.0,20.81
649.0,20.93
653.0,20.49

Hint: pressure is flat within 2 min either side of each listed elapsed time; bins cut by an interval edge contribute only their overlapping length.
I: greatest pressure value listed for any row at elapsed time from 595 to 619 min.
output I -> 23.03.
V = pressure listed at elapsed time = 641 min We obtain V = 24.38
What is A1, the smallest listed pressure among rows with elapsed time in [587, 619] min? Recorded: 20.19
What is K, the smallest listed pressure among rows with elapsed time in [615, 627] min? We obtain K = 19.49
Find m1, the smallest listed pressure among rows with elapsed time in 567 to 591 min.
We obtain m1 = 20.06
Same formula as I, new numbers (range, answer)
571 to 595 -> 22.37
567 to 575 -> 21.57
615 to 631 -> 20.76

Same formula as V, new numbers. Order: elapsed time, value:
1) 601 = 23.03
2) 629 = 20.76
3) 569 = 21.57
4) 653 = 20.49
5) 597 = 20.88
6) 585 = 22.37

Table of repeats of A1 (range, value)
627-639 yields 20.76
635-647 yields 20.81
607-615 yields 20.62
